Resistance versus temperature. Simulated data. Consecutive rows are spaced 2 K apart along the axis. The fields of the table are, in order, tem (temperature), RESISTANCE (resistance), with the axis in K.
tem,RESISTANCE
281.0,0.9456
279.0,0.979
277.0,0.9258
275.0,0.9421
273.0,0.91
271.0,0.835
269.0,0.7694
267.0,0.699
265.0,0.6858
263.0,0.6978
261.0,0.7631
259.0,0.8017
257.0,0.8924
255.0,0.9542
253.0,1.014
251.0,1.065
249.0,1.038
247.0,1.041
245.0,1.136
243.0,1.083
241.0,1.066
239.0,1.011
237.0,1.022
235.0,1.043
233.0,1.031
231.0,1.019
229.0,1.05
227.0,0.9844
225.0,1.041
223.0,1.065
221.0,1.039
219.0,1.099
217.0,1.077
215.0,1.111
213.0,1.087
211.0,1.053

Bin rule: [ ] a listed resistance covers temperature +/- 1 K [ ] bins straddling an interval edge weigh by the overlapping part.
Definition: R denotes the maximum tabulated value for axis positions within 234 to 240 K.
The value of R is 1.043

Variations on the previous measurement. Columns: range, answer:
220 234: 1.065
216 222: 1.099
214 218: 1.111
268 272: 0.835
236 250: 1.136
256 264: 0.8924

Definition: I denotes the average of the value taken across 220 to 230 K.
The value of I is 1.04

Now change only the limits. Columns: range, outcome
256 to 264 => 0.789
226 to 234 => 1.02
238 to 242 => 1.04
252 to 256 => 0.984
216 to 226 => 1.06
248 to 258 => 0.993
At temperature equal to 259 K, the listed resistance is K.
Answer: 0.8017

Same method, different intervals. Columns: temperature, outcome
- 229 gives 1.05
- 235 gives 1.043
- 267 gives 0.699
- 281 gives 0.9456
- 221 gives 1.039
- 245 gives 1.136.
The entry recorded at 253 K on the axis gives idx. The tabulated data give 1.014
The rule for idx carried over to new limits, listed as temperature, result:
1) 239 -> 1.011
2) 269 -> 0.7694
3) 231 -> 1.019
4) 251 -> 1.065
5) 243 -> 1.083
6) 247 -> 1.041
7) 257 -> 0.8924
